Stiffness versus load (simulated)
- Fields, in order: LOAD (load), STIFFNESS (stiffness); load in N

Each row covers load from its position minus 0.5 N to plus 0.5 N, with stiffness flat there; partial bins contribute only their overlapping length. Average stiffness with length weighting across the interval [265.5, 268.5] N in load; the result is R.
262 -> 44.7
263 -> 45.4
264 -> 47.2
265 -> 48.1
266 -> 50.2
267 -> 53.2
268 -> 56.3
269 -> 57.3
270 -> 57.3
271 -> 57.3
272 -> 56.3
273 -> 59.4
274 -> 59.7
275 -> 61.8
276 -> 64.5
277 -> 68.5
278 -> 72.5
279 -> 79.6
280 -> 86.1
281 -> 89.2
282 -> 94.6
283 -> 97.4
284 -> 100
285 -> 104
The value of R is 53.2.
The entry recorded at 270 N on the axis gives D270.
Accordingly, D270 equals 57.3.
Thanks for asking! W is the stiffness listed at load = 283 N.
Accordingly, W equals 97.4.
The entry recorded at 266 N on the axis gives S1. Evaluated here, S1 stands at 50.2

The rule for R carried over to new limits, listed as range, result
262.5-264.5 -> 46.3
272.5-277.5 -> 62.8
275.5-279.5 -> 71.3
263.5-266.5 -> 48.5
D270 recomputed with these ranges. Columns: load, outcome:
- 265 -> 48.1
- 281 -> 89.2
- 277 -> 68.5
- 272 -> 56.3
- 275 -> 61.8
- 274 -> 59.7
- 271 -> 57.3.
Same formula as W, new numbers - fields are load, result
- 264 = 47.2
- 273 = 59.4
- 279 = 79.6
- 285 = 104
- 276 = 64.5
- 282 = 94.6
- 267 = 53.2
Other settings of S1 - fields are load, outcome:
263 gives 45.4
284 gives 100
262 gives 44.7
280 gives 86.1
